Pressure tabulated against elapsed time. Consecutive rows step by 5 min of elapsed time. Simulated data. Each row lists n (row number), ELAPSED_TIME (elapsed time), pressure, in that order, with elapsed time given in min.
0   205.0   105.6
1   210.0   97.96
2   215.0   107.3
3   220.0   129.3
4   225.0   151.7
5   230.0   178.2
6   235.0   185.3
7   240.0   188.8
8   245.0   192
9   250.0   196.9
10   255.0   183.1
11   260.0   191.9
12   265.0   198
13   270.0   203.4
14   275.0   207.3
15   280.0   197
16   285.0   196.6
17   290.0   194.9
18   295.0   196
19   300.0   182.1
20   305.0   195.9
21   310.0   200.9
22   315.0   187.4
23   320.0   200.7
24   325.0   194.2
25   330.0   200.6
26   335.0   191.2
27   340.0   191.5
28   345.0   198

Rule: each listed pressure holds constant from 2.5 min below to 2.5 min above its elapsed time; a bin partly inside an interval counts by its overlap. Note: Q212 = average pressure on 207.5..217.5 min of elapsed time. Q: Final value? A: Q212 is 103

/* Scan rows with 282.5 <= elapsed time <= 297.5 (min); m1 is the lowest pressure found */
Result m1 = 194.9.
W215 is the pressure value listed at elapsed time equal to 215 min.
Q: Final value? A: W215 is 107.3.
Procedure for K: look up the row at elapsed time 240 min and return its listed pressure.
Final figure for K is 188.8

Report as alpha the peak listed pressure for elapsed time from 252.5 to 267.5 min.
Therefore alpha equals 198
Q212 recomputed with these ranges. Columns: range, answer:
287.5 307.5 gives 192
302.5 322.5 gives 196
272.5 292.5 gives 199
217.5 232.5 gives 153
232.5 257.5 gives 189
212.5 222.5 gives 118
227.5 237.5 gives 182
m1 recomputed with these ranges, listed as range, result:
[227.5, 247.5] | 178.2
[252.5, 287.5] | 183.1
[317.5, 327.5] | 194.2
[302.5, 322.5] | 187.4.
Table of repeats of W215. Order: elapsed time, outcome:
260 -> 191.9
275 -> 207.3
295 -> 196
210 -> 97.96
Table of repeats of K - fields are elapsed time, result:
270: 203.4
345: 198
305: 195.9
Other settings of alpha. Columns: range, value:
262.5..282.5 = 207.3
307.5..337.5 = 200.9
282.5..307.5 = 196.6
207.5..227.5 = 151.7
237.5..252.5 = 196.9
